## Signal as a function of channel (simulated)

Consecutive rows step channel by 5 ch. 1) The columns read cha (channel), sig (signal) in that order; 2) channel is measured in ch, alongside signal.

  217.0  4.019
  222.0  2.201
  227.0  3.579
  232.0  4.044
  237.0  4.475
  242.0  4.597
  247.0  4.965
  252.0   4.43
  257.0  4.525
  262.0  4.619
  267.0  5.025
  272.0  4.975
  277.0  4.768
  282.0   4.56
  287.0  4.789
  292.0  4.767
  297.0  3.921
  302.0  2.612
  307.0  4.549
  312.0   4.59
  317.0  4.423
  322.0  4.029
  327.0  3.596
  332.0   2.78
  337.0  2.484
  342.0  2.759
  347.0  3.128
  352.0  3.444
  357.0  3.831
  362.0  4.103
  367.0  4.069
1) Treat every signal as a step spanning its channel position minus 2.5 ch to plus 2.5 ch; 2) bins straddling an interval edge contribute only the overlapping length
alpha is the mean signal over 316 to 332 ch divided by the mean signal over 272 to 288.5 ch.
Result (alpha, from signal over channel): 0.8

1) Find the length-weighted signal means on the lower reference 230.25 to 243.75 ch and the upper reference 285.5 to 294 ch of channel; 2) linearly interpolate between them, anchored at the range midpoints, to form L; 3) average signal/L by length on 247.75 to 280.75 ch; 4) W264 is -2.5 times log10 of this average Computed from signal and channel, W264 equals -0.03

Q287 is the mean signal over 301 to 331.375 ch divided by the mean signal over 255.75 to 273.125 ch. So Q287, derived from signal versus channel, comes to 0.8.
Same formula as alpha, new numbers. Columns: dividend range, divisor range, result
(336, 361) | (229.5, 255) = 0.72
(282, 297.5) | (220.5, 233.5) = 1.39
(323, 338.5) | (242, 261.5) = 0.67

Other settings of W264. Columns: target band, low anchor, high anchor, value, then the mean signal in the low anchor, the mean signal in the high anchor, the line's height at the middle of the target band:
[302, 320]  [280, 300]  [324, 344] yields -0.14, 4.46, 2.94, 3.73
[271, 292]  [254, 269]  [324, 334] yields -0.12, 4.7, 3.25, 4.27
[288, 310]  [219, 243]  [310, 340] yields -0.11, 3.73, 3.62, 3.65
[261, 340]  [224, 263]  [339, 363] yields -0.07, 4.37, 3.39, 3.85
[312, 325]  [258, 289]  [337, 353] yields -0.17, 4.78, 2.98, 3.65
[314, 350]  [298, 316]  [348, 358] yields 0.12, 3.96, 3.53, 3.73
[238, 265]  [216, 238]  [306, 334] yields -0.25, 3.58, 3.99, 3.69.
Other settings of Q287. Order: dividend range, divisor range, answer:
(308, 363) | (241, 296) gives 0.76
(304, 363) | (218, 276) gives 0.84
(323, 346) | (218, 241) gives 0.82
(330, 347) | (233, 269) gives 0.59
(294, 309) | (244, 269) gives 0.79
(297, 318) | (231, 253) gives 0.88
